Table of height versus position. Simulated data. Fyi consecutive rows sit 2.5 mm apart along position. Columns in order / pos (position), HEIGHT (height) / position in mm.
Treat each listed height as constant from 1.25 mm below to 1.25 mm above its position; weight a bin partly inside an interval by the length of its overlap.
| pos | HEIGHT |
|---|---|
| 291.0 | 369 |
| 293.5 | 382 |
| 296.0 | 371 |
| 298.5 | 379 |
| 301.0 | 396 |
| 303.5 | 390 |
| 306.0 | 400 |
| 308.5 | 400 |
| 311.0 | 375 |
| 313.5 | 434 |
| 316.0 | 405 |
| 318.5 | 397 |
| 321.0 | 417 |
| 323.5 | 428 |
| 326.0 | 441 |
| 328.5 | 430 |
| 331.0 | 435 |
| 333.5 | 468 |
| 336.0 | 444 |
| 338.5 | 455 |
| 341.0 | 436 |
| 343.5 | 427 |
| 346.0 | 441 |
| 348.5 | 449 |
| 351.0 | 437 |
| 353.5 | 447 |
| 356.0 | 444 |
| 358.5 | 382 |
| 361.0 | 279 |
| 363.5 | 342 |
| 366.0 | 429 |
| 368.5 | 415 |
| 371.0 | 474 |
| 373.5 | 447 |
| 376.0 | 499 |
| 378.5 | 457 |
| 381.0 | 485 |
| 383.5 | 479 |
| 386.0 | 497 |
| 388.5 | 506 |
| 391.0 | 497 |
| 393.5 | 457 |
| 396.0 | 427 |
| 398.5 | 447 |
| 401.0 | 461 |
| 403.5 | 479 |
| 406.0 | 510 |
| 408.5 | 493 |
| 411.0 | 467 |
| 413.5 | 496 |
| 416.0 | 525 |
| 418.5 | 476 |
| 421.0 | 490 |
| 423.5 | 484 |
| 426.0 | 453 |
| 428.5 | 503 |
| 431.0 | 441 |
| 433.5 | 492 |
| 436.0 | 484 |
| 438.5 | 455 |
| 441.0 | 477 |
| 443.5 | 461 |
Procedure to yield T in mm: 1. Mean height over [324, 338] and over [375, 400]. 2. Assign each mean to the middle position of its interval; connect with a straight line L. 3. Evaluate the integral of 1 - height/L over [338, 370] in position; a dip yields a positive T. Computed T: 3.0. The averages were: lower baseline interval 443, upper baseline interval 475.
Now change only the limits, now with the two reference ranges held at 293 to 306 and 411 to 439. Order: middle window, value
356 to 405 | 0.3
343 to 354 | -0.5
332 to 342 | -0.9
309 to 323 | -0.3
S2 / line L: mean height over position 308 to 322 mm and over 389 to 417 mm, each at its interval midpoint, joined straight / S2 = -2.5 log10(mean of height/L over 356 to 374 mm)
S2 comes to 0.13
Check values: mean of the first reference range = 405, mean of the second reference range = 478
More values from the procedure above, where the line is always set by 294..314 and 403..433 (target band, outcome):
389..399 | 0.01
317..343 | -0.06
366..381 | -0.02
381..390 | -0.08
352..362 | 0.11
